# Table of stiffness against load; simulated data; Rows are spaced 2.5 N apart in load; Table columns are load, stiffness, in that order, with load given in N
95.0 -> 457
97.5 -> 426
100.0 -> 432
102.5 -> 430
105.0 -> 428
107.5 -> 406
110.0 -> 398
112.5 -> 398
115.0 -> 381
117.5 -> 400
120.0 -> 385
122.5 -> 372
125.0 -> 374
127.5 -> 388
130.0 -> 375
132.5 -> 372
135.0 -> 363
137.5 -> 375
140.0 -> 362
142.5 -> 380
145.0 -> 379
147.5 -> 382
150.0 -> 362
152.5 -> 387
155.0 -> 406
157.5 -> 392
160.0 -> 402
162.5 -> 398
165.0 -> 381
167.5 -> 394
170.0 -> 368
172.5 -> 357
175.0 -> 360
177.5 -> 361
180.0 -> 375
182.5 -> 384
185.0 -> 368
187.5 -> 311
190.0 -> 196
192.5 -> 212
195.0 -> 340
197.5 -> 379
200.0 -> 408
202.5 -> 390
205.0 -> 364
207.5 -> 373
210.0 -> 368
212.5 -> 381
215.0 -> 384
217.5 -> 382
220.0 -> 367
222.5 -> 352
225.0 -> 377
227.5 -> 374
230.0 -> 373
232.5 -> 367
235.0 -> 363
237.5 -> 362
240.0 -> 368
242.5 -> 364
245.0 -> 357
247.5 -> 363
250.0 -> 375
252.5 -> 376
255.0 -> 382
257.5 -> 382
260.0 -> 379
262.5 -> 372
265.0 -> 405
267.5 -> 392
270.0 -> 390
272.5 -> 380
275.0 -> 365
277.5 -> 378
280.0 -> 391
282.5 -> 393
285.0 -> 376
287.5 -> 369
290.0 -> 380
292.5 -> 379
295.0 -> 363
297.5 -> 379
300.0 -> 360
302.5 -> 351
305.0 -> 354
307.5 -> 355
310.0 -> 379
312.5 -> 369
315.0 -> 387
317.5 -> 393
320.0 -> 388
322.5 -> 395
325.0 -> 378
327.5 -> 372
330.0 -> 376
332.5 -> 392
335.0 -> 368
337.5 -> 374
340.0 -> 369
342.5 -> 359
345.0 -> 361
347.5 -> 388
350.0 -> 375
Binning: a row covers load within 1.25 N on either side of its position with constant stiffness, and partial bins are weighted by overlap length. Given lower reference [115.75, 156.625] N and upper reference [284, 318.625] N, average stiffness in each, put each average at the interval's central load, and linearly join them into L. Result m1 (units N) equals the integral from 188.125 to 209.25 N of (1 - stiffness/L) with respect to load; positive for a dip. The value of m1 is 2.4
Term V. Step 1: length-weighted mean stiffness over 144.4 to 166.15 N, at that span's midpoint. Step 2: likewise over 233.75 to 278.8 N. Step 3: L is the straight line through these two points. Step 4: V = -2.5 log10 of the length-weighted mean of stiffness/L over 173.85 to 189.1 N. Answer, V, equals 0.08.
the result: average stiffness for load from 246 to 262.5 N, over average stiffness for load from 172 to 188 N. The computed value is 1.04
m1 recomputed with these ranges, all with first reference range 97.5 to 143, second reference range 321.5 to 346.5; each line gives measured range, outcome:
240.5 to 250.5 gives 0.4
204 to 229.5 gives 0.7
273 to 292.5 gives 0.0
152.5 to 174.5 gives 0.1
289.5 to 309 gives 0.6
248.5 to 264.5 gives 0.1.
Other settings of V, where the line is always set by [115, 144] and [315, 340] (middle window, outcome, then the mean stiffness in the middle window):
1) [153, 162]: -0.06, 399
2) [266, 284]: -0.01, 384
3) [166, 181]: 0.03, 369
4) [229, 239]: 0.04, 366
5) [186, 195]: 0.42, 257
